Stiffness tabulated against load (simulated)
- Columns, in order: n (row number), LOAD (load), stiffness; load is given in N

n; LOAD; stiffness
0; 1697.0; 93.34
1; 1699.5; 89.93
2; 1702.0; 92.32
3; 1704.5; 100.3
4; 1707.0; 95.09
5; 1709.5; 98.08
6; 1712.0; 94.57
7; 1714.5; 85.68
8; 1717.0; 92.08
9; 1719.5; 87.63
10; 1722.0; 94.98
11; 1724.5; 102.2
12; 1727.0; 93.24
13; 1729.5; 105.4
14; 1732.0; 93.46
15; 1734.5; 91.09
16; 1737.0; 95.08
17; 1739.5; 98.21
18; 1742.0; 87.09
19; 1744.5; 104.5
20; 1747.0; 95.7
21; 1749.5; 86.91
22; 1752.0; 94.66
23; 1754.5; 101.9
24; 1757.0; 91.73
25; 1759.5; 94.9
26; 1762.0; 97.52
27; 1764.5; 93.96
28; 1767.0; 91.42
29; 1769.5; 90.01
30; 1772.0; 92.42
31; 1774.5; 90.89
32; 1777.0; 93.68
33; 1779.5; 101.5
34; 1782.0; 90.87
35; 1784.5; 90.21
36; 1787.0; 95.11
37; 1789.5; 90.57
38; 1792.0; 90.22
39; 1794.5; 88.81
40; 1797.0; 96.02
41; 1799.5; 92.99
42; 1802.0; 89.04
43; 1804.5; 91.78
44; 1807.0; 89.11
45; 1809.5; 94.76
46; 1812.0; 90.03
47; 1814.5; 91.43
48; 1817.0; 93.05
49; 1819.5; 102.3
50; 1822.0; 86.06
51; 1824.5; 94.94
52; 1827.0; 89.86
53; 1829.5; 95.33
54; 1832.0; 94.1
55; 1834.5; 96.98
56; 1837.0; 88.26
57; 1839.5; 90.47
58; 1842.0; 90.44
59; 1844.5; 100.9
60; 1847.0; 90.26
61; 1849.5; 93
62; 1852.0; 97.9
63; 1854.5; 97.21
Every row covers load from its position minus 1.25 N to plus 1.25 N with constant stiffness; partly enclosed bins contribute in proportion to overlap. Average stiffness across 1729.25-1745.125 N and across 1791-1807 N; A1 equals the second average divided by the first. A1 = 0.96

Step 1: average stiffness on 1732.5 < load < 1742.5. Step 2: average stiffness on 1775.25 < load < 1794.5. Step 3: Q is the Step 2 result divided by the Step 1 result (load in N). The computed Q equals 1.0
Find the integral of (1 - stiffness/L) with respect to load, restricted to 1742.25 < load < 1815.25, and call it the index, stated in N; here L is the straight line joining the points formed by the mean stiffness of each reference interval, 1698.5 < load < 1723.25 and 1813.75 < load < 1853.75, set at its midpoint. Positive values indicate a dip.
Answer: 0.16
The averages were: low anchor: 93.1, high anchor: 93.5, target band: 93.1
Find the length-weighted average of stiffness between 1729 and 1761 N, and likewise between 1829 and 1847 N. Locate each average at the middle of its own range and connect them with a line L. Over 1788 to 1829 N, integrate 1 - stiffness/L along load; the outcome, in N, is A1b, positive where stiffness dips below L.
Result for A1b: 0.9 N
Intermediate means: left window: 95.2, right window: 93.5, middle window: 92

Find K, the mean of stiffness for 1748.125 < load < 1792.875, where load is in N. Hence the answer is 93.3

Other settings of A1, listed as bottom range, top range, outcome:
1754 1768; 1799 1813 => 0.96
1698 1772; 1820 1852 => 0.98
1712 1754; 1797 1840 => 0.98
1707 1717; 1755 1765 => 1.02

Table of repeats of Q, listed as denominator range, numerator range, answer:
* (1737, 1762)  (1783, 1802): 0.96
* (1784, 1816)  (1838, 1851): 1.02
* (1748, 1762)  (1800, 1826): 0.98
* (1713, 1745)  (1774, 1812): 0.98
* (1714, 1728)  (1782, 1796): 0.98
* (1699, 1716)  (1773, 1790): 0.99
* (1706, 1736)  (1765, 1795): 0.98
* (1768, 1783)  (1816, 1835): 1.01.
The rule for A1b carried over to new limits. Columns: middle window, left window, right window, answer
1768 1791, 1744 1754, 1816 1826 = 0.48 N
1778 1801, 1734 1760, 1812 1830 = 0.21 N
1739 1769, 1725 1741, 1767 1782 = 0.02 N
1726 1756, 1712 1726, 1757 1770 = -0.79 N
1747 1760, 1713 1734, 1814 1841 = -0.04 N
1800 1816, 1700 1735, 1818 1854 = 0.47 N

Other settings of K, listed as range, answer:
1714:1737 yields 94.3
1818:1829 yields 93.4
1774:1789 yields 93.7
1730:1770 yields 94.5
